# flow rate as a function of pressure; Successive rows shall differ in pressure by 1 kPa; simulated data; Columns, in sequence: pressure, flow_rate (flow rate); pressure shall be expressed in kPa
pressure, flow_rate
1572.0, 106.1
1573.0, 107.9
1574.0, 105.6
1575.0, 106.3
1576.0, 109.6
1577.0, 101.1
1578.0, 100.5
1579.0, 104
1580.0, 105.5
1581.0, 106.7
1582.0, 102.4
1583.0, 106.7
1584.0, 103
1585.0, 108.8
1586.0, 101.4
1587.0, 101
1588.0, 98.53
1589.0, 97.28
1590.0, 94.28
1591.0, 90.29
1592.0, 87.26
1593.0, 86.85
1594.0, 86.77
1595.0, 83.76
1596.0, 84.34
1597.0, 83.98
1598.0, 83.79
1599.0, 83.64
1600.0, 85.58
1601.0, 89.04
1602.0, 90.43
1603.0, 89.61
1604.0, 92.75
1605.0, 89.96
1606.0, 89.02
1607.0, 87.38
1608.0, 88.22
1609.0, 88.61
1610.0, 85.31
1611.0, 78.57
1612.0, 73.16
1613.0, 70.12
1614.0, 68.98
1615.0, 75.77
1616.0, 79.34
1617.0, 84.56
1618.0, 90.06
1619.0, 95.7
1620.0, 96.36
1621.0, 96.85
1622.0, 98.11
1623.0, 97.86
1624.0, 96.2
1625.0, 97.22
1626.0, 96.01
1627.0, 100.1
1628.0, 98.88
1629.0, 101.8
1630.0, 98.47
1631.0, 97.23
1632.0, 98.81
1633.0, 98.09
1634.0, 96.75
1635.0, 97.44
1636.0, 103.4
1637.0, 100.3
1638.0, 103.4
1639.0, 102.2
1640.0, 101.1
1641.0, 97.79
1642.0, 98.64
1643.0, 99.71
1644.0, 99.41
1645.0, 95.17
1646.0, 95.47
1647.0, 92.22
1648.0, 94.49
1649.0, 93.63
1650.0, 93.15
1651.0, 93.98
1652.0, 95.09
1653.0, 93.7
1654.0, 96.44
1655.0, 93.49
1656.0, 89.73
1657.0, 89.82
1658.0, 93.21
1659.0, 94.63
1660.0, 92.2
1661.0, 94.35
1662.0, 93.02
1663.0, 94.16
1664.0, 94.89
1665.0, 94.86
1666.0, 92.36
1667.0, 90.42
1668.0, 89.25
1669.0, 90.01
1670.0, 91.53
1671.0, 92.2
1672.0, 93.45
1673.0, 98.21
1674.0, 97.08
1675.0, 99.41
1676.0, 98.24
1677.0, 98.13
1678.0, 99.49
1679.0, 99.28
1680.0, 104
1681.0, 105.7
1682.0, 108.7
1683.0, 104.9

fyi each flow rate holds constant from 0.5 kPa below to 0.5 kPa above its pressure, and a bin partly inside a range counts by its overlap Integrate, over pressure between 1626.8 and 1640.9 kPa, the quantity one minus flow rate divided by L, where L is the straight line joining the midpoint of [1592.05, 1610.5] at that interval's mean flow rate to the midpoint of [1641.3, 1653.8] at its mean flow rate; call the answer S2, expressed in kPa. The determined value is -1.0 kPa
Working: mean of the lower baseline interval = 87.2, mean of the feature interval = 99.8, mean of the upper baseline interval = 95.5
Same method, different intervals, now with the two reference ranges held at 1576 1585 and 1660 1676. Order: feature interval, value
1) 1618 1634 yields 0.2 kPa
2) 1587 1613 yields 3.7 kPa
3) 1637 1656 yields 0.0 kPa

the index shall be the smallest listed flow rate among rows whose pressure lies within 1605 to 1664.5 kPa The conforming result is 68.98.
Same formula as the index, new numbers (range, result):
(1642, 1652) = 92.22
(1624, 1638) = 96.01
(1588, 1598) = 83.76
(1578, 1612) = 73.16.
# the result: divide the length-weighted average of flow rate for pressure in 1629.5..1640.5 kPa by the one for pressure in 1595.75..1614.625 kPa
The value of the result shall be 1.2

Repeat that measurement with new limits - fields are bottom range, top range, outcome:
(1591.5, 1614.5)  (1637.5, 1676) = 1.12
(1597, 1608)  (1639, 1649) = 1.11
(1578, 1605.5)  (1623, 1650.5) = 1.04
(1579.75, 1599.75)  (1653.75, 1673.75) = 0.98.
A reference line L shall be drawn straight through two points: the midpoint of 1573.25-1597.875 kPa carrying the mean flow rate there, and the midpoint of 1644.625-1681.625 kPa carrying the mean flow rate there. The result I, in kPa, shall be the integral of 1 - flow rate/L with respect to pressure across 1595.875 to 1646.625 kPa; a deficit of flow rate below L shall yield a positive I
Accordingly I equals 2.36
